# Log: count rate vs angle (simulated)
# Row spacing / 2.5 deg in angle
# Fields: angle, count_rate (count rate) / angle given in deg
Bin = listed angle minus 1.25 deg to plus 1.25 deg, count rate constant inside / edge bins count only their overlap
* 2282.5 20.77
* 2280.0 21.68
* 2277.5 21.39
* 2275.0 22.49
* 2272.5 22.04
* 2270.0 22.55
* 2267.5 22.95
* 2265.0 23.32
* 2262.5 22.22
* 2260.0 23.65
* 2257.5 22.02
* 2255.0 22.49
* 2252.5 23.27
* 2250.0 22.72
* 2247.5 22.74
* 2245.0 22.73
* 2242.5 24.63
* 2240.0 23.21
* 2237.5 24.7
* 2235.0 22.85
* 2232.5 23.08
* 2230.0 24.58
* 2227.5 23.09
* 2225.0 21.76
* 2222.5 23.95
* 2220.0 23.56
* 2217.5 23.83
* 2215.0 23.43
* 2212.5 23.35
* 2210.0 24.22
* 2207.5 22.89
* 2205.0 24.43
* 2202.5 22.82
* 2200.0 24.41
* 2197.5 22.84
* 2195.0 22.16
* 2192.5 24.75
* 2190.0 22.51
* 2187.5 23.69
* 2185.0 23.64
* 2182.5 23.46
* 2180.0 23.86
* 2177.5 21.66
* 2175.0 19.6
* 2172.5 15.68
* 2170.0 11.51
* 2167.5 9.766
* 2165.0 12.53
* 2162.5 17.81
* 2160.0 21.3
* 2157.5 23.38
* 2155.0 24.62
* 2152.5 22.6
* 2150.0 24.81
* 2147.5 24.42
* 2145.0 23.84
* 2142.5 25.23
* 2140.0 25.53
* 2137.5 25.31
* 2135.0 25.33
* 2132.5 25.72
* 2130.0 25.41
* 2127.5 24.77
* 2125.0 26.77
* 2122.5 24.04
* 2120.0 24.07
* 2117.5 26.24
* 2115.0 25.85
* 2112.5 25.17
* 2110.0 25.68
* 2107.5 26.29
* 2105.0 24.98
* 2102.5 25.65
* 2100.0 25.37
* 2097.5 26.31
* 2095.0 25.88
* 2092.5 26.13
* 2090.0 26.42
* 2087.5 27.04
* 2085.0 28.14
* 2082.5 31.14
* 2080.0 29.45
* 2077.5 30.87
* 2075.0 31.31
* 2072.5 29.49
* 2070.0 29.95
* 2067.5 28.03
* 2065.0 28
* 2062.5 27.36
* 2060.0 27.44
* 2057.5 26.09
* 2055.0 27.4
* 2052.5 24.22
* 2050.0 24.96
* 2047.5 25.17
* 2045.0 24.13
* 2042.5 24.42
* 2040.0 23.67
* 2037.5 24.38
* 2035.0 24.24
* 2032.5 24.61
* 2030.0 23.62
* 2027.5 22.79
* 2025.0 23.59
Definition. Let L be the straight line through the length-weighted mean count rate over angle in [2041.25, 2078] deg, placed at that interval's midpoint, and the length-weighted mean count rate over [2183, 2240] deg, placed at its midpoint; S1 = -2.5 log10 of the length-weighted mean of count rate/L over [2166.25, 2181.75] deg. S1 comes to 0.38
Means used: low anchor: 27.2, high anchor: 23.5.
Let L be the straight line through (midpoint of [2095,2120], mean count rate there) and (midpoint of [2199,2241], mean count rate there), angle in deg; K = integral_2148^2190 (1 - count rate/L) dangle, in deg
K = 7.4 deg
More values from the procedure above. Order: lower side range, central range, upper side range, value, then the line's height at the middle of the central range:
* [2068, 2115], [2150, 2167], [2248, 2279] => 3.6 deg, 25.6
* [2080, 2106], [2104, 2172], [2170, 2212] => 5.2 deg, 24.8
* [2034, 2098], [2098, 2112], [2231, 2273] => 0.3 deg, 26.2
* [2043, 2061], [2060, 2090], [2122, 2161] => -4.3 deg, 25.3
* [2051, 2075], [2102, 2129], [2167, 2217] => -0.1 deg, 25.3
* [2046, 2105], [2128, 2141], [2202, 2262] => 0.2 deg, 25.9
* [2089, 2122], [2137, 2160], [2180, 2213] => 0.4 deg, 24.6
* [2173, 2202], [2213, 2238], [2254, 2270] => -0.7 deg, 22.8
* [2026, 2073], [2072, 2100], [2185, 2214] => -3.4 deg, 25.2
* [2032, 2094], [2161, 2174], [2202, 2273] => 5.8 deg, 24.7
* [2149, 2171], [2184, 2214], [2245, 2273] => -4.7 deg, 20.3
